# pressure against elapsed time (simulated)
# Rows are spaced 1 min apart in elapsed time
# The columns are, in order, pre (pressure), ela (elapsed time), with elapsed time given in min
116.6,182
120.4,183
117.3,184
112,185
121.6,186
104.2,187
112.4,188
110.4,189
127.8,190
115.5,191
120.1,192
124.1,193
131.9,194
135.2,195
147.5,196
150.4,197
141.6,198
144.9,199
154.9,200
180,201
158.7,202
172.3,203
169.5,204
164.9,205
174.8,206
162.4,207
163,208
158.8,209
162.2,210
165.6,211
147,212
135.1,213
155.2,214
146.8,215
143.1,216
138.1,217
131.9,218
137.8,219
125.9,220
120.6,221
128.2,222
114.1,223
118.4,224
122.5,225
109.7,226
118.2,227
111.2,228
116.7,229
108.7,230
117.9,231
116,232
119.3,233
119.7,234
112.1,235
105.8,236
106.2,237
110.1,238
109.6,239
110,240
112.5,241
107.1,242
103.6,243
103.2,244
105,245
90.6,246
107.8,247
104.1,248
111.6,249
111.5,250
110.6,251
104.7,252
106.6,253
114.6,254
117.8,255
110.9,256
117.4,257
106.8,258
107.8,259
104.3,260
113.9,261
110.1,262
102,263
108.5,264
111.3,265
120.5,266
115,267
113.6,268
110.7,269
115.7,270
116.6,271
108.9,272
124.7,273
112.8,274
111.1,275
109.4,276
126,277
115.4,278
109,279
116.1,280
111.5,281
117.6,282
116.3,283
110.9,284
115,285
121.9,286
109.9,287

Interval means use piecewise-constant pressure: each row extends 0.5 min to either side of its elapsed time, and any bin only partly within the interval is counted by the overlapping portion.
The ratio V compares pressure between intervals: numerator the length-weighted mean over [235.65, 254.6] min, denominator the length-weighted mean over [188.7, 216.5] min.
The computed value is 0.72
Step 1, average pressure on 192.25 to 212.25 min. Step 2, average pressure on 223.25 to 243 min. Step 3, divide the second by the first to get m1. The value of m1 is 0.73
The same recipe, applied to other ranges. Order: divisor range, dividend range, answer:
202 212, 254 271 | 0.68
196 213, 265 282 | 0.72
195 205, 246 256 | 0.69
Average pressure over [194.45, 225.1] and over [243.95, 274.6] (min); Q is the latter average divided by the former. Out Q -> 0.75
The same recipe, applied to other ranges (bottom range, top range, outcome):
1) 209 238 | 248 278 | 0.88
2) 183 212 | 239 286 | 0.78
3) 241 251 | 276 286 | 1.09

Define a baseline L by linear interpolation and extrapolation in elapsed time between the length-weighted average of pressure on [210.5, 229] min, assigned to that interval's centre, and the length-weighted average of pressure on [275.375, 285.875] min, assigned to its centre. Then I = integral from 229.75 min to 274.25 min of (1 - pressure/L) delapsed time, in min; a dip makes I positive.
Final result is 4.3 min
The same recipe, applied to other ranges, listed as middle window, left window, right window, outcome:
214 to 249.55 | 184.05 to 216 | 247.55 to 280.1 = 3.2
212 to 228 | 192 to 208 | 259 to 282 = 1.4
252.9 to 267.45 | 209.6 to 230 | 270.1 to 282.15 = 1.0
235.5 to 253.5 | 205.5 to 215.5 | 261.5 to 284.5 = 3.6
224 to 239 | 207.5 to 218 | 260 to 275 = 2.6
